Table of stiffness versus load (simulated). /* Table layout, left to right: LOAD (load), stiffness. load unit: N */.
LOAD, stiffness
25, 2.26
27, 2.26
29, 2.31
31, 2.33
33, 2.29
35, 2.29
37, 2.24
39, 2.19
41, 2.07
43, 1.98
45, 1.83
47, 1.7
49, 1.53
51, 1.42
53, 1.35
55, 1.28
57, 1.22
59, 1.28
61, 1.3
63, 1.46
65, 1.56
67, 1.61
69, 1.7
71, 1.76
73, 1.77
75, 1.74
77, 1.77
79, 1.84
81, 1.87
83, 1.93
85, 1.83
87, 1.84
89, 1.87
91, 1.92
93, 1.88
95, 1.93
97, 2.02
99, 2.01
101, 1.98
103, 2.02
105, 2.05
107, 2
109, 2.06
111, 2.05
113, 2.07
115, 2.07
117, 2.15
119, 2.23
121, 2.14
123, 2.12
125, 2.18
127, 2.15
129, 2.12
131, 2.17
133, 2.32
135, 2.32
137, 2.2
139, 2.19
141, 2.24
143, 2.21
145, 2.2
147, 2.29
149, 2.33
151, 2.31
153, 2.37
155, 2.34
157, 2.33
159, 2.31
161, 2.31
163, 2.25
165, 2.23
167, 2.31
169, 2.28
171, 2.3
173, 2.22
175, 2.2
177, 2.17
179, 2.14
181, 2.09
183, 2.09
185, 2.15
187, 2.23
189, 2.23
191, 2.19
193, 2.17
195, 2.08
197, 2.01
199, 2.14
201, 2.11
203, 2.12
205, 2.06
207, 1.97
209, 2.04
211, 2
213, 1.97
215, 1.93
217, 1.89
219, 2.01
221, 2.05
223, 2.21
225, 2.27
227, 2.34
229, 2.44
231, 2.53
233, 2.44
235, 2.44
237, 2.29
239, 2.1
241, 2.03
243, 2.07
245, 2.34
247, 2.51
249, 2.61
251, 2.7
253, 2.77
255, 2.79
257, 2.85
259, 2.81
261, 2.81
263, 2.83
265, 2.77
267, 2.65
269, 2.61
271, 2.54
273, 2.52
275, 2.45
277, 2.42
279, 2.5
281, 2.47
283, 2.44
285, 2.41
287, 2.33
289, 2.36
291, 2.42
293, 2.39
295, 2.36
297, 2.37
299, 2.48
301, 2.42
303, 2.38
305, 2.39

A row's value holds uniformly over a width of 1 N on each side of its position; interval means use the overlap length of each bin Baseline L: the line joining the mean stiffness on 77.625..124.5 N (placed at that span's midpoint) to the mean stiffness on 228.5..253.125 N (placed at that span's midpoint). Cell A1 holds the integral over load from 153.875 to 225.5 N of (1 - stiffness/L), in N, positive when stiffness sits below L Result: 3.0 N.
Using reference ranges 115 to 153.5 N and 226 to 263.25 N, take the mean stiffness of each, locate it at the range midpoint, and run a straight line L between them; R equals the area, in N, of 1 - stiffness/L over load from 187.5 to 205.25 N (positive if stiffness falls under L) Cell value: 1.9 N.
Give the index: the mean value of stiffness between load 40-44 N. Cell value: 2.02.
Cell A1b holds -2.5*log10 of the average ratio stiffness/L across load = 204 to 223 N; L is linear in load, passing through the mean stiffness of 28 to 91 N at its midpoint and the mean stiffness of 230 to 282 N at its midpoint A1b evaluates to 0.18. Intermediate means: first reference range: 1.78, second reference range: 2.53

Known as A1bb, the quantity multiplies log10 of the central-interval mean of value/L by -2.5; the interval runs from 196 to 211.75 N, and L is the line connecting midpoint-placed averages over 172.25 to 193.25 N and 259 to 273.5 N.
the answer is 0.12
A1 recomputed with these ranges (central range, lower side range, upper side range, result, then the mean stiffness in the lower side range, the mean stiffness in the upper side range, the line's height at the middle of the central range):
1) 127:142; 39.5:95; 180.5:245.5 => -2.5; 1.69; 2.15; 1.9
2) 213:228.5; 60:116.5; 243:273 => 2.4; 1.86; 2.66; 2.48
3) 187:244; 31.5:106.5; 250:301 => 4.6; 1.8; 2.56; 2.34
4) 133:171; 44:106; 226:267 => -3.7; 1.72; 2.53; 2.08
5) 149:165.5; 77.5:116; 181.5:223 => -2.3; 1.96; 2.08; 2.03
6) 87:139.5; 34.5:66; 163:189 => -4.0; 1.66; 2.2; 1.93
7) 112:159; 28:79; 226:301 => -4.0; 1.76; 2.49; 2.05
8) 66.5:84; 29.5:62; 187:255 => 0.7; 1.78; 2.22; 1.85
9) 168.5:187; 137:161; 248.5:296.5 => 1.3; 2.28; 2.57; 2.35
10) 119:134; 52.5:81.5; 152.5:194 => -1.8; 1.57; 2.23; 1.94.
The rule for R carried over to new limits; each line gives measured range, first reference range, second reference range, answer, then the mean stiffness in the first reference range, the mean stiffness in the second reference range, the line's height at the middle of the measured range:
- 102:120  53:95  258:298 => -2.5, 1.67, 2.52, 1.82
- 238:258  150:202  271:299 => -1.0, 2.21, 2.43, 2.35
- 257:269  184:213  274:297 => -2.2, 2.1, 2.41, 2.33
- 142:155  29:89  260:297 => -1.4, 1.77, 2.51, 2.07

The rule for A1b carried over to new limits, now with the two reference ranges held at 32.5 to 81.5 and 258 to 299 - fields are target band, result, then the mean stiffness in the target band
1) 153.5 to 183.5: -0.061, 2.24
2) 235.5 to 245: 0.105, 2.16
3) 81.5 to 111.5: -0.055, 1.96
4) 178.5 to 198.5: 0.028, 2.14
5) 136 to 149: -0.104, 2.23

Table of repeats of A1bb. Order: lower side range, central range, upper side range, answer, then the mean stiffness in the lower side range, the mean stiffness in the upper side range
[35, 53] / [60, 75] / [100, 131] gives 0.21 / 1.86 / 2.1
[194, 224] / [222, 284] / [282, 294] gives -0.12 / 2.04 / 2.39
